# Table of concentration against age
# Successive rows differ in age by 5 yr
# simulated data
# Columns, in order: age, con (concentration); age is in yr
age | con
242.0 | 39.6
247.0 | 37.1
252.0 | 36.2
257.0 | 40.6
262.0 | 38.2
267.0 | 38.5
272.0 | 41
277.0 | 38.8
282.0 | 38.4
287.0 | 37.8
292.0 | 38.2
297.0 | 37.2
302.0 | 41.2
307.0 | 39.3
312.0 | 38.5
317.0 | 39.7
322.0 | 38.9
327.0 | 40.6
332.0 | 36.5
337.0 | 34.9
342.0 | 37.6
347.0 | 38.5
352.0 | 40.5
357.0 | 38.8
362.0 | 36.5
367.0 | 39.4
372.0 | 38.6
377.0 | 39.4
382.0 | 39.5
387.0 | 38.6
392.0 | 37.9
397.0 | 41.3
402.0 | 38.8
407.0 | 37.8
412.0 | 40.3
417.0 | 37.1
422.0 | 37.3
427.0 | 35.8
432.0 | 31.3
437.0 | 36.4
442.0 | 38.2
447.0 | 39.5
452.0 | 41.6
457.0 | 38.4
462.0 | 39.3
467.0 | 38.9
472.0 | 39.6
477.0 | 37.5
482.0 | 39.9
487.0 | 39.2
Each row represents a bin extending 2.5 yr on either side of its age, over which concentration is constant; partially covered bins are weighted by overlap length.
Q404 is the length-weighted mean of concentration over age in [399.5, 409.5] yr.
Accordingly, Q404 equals 38.3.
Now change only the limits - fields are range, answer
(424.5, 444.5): 35.4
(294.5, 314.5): 39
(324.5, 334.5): 38.5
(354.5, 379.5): 38.5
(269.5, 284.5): 39.4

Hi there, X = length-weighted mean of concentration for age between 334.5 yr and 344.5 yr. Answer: 36.2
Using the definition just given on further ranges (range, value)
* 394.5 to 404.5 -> 40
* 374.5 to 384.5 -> 39.5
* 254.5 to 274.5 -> 39.6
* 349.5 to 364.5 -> 38.6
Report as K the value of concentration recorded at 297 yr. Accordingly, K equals 37.2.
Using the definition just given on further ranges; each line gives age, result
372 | 38.6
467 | 38.9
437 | 36.4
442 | 38.2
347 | 38.5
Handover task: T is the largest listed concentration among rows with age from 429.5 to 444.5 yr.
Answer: 38.2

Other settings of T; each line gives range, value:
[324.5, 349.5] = 40.6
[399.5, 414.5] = 40.3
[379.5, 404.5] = 41.3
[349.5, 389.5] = 40.5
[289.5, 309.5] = 41.2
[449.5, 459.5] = 41.6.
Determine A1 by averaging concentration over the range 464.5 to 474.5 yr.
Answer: 39.2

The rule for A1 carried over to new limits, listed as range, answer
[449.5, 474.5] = 39.6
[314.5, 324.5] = 39.3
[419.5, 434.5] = 34.8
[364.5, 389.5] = 39.1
